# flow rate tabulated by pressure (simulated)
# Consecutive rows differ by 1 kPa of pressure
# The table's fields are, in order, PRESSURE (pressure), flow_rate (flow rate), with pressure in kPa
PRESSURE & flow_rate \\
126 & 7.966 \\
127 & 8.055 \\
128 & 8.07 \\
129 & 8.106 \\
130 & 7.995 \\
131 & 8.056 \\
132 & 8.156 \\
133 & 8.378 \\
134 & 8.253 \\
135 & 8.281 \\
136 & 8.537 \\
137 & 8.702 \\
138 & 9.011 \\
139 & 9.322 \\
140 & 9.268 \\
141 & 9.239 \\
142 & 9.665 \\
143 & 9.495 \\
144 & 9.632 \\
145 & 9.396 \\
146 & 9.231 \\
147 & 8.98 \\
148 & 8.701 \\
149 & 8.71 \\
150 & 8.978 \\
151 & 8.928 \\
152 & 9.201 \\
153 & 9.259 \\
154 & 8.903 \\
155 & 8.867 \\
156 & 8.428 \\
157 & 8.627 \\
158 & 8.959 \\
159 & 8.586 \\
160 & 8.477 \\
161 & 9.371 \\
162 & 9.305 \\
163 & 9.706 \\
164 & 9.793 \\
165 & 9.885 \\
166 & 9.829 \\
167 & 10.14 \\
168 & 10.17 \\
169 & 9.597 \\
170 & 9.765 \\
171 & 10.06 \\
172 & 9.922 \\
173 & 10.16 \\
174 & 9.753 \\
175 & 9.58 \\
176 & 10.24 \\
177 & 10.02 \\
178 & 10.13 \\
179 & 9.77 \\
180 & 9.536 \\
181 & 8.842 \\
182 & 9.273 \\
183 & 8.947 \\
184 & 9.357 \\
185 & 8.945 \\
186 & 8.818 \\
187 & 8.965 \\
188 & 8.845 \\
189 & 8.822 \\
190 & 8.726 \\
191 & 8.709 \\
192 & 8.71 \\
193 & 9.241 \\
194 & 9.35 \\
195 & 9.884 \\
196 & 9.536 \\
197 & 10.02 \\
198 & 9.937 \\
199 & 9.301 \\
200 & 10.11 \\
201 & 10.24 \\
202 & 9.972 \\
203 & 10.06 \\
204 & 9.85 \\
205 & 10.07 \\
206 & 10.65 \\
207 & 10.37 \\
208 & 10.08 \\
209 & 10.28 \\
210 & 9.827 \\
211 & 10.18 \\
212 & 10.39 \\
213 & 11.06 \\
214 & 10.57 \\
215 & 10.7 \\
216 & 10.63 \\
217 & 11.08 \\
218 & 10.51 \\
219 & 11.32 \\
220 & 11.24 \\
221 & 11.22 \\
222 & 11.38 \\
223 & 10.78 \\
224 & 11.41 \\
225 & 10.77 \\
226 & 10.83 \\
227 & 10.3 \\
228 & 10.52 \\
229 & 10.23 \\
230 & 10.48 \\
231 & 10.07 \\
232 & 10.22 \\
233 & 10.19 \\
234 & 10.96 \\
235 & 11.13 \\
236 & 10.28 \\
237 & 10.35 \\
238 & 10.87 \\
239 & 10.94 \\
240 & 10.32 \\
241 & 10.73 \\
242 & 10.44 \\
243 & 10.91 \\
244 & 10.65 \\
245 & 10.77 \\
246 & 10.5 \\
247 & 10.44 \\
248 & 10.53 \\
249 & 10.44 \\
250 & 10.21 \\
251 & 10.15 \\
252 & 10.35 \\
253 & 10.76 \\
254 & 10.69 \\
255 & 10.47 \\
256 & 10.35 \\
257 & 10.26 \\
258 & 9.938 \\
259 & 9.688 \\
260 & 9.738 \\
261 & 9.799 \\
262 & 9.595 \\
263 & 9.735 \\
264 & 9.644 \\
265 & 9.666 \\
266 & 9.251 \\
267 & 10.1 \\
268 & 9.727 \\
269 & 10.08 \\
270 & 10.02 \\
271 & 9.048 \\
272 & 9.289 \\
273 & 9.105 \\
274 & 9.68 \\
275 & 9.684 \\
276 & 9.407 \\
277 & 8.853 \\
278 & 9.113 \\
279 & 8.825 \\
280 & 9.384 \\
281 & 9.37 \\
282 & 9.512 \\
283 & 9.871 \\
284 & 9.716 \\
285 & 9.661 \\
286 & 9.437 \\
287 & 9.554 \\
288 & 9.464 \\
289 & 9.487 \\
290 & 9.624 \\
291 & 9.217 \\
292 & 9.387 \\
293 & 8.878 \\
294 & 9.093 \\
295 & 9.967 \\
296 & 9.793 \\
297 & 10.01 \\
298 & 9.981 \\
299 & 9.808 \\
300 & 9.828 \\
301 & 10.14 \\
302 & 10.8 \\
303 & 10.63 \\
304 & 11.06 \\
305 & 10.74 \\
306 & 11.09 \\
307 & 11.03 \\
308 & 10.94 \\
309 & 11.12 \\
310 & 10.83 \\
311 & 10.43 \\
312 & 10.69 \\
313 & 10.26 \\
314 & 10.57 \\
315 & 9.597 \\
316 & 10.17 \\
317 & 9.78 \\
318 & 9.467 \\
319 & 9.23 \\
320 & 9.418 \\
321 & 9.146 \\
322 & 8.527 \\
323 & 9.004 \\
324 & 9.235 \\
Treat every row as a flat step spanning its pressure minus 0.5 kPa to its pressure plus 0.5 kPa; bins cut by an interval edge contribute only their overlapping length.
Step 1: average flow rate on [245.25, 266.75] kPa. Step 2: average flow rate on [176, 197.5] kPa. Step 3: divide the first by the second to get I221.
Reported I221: 1.1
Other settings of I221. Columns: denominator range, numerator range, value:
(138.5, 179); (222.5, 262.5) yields 1.11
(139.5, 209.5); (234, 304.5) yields 1.05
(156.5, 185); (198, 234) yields 1.10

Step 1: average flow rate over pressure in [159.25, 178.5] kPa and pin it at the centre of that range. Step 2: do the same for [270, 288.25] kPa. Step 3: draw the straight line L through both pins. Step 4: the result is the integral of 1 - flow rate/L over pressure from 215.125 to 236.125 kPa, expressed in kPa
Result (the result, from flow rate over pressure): -2.6 kPa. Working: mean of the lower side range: 9.77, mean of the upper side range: 9.4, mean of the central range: 10.7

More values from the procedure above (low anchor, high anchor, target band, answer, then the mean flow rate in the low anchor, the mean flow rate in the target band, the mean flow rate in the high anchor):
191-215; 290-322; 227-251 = -1.22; 9.97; 10.5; 10.1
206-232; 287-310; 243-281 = 1.67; 10.6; 9.9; 10.1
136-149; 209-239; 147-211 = 2.36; 9.17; 9.48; 10.7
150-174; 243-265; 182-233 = -1.32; 9.39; 10.1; 10.2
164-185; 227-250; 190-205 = 0.60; 9.73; 9.62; 10.5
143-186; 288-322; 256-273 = 0.21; 9.37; 9.72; 10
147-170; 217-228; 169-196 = 1.23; 9.21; 9.41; 11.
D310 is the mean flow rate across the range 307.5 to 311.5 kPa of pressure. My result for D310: 10.8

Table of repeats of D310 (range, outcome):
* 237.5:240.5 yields 10.7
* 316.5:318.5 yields 9.62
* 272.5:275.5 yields 9.49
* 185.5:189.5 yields 8.86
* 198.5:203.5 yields 9.94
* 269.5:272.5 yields 9.45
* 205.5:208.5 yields 10.4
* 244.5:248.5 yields 10.6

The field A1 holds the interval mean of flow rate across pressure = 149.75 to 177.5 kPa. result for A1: 9.45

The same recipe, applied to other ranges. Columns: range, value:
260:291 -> 9.52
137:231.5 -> 9.74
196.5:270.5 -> 10.4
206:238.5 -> 10.6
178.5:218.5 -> 9.75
